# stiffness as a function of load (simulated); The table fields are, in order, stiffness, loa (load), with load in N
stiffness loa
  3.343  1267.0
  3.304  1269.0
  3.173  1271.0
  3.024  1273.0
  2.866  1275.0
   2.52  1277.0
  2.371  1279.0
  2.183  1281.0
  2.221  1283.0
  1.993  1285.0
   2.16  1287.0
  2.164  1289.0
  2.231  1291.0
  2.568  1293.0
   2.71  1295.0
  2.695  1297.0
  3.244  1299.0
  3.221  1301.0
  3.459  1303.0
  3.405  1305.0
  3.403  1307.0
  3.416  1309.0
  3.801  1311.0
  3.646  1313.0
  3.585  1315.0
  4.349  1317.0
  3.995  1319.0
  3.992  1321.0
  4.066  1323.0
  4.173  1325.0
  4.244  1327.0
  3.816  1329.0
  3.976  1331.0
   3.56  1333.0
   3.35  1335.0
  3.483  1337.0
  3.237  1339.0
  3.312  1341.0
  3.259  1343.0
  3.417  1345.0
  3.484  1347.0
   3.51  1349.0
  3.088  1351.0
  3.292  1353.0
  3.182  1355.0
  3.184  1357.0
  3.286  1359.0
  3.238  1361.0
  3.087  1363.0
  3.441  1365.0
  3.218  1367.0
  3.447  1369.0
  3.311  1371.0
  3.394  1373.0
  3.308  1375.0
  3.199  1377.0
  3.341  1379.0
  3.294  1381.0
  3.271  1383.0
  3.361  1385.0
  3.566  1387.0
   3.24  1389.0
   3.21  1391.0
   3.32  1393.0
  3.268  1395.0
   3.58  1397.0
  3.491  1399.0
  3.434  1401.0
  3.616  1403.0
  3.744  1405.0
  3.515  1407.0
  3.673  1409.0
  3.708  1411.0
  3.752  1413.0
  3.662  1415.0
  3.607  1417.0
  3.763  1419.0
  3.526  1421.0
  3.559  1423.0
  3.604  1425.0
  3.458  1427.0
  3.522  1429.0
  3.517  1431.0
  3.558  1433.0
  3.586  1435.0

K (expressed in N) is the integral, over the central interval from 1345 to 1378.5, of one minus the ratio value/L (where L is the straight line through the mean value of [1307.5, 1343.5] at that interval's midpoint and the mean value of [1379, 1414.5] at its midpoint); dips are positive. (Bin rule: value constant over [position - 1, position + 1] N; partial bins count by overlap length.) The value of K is 2.9 N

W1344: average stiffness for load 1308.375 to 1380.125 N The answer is 3.52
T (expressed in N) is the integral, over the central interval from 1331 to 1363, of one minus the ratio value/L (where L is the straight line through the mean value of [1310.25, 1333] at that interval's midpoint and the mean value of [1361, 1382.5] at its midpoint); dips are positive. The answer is 2.50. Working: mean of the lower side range 3.95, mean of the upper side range 3.3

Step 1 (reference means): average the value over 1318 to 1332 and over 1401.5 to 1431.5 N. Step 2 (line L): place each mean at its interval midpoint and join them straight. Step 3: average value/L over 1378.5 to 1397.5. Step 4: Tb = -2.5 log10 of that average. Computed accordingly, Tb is 0.12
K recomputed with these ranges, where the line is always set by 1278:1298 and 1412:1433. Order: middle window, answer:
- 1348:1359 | -1.15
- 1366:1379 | -0.79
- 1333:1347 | -2.73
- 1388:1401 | -0.10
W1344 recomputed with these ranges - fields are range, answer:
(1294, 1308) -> 3.16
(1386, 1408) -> 3.45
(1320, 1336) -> 3.9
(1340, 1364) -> 3.28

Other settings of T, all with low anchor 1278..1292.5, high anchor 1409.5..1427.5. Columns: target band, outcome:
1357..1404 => -1.8 N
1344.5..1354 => -1.5 N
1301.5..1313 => -5.0 N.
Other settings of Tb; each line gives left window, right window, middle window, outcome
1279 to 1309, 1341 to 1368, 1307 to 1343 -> -0.24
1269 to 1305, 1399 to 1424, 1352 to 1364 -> 0.00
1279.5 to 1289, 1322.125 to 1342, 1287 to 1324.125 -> -0.15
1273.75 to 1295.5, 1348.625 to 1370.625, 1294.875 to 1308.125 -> -0.24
